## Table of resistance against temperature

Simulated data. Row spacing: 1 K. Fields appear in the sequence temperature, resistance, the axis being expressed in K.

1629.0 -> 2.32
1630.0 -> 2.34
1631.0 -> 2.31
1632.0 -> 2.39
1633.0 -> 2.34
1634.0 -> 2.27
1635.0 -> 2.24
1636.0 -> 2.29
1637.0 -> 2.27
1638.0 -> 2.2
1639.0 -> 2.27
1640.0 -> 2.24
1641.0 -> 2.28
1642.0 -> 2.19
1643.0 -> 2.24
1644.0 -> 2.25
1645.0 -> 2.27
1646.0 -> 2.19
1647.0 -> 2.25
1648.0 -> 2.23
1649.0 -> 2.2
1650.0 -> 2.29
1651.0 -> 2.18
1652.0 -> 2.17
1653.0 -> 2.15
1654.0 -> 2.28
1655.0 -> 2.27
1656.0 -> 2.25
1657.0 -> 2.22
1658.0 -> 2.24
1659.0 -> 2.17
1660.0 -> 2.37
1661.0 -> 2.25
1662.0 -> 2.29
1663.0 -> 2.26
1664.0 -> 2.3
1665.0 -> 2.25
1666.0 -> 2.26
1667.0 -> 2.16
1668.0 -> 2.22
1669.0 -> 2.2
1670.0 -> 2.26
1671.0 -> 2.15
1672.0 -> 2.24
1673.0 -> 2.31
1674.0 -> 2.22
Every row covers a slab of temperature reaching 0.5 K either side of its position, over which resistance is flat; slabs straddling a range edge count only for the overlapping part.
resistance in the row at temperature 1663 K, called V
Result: 2.26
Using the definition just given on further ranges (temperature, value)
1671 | 2.15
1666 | 2.26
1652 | 2.17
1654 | 2.28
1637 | 2.27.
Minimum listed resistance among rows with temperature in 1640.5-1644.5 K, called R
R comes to 2.19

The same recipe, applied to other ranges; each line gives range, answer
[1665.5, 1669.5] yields 2.16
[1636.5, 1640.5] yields 2.2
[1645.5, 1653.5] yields 2.15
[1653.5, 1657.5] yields 2.22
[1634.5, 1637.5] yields 2.24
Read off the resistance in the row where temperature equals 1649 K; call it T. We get 2.2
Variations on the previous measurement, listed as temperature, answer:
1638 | 2.2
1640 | 2.24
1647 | 2.25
